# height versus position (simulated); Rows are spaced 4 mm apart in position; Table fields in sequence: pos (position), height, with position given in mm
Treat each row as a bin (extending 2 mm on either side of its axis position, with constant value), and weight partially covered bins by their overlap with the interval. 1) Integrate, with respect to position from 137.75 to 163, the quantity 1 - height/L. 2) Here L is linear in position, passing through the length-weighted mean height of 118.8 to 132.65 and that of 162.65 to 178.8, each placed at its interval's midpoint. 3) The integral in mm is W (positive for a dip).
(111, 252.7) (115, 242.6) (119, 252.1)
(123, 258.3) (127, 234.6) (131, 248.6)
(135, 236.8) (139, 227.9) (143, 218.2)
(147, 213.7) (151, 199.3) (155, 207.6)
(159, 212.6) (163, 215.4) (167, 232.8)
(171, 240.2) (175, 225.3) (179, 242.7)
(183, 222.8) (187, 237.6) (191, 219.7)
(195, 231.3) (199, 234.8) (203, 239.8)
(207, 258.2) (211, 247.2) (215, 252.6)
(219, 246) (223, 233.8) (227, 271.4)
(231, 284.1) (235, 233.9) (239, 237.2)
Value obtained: 2.7 mm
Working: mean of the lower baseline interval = 248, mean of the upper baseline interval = 231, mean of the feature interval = 213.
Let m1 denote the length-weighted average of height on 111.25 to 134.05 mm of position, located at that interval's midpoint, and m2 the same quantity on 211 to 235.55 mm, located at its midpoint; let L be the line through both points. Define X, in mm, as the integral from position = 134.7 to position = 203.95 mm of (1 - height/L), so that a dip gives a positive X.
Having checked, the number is 7.1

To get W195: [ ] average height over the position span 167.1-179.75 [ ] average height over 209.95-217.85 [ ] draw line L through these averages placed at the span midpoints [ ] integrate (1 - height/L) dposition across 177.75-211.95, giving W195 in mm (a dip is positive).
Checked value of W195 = 0.9 mm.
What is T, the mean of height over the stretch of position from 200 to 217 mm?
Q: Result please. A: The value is 249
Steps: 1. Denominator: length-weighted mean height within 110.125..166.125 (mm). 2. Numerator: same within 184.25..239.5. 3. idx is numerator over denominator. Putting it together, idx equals 1.07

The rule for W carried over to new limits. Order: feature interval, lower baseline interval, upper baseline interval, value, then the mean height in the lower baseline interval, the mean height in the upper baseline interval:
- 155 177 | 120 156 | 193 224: 1.00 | 228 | 243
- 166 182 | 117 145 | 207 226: 0.59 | 240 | 248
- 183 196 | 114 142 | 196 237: 1.00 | 242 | 250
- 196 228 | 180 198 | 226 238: -0.13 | 229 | 260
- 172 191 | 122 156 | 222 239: 0.69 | 227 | 255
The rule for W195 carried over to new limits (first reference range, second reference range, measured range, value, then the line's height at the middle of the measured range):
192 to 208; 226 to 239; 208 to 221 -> -0.1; 247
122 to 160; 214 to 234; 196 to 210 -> 0.3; 249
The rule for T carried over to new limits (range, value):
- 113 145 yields 240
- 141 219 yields 229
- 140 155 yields 211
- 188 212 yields 238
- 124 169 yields 223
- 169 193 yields 231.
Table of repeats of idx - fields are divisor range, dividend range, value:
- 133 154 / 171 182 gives 1.07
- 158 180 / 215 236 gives 1.12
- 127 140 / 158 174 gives 0.95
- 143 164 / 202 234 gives 1.21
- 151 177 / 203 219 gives 1.13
